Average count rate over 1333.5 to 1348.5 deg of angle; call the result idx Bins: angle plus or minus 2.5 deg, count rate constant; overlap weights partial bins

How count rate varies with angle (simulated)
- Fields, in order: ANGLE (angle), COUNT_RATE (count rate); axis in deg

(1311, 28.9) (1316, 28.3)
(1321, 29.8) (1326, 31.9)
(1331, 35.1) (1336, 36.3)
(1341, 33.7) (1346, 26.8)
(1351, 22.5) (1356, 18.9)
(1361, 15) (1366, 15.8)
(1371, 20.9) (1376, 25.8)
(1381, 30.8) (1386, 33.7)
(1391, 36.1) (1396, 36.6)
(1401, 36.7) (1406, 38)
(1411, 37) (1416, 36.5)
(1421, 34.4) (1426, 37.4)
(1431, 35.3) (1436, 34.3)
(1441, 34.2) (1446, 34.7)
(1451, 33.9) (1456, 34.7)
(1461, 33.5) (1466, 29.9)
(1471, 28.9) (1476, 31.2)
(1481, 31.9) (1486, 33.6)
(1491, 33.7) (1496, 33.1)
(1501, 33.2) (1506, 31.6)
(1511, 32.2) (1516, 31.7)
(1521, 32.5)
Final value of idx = 32.3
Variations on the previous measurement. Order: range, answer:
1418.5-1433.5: 35.7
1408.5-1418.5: 36.8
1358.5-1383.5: 21.7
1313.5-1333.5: 31.3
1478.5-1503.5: 33.1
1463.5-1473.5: 29.4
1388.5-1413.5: 36.9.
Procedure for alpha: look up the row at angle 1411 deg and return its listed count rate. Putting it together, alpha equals 37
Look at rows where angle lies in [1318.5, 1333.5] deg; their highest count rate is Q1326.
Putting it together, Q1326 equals 35.1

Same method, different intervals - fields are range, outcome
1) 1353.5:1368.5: 18.9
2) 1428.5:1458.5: 35.3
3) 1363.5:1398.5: 36.6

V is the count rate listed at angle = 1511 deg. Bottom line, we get 32.2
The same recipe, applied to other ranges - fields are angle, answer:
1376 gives 25.8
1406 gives 38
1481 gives 31.9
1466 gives 29.9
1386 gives 33.7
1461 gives 33.5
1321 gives 29.8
